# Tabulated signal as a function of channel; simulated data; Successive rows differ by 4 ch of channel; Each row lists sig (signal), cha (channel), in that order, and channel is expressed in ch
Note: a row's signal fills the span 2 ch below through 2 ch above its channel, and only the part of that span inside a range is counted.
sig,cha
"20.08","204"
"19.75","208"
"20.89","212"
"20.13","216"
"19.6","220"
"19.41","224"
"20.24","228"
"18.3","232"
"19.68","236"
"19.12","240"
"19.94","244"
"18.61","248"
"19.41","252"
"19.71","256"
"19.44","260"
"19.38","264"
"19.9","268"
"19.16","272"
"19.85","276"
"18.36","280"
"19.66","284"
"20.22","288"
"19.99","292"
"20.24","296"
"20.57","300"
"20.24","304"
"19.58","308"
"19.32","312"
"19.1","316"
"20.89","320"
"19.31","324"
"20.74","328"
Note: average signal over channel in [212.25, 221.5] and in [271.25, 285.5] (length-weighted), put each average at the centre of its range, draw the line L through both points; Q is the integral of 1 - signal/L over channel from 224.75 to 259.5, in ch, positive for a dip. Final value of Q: 0.62 ch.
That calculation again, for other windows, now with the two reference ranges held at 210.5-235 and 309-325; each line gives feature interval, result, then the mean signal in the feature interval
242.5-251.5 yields 0.21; 19.3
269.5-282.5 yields 0.35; 19.2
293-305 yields -0.39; 20.3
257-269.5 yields 0.09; 19.6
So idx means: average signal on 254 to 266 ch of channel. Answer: 19.5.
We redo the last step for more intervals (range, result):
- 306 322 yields 19.7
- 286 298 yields 20.1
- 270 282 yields 19.1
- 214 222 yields 19.9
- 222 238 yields 19.4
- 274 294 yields 19.6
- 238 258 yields 19.4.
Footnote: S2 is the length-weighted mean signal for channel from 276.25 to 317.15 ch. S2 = 19.7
